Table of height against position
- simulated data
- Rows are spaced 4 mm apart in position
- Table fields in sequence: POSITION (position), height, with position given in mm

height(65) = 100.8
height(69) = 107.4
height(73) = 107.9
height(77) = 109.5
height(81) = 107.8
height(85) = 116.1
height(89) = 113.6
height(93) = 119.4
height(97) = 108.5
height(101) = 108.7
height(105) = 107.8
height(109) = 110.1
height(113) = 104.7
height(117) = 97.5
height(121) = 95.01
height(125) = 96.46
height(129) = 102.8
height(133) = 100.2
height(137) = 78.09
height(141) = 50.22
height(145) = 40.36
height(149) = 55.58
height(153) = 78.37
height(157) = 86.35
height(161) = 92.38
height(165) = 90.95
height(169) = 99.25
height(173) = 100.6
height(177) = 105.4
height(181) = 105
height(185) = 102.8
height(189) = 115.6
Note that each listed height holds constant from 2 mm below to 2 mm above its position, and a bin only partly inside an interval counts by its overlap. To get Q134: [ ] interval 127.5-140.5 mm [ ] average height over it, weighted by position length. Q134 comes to 88.3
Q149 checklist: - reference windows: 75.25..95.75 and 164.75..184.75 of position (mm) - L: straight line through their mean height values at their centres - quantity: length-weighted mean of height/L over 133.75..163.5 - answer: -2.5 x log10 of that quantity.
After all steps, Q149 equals 0.43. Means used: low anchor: 113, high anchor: 101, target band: 70.5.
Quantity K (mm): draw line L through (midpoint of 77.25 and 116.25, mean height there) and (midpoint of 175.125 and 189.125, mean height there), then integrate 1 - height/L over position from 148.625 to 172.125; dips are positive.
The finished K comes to 4.5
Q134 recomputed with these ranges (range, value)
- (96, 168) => 89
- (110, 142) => 92.5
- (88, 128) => 106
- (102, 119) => 105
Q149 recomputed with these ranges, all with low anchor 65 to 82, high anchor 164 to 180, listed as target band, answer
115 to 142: 0.149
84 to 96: -0.095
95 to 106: -0.032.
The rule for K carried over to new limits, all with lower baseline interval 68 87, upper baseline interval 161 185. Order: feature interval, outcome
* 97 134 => 1.02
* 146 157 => 3.66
